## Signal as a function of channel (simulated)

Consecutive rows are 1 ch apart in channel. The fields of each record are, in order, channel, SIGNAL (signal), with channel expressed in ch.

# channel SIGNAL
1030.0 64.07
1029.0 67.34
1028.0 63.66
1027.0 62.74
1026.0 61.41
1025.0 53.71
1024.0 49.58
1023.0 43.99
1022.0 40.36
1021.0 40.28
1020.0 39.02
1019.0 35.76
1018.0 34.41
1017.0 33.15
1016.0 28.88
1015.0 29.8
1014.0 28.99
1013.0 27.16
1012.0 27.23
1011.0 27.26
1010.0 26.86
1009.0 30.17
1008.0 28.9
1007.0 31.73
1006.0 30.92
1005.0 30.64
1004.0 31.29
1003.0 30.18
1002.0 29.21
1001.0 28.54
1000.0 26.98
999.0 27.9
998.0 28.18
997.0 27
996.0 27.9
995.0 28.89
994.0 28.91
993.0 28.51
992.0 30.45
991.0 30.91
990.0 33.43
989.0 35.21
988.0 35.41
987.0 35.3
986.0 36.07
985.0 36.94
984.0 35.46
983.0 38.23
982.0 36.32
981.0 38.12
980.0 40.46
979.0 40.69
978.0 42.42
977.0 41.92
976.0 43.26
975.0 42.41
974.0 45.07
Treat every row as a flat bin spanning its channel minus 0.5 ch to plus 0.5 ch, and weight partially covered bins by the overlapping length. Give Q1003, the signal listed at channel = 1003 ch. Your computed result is 30.18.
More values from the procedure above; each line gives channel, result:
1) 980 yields 40.46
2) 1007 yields 31.73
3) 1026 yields 61.41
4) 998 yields 28.18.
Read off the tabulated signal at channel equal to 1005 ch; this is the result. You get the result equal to 30.64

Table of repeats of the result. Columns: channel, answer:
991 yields 30.91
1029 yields 67.34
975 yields 42.41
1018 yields 34.41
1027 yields 62.74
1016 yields 28.88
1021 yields 40.28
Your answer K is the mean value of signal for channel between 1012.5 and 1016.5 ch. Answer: 28.7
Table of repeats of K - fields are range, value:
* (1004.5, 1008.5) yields 30.5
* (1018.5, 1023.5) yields 39.9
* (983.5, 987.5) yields 35.9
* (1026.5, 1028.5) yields 63.2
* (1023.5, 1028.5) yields 58.2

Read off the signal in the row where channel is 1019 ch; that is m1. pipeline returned 35.76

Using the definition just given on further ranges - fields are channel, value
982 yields 36.32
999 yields 27.9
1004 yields 31.29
